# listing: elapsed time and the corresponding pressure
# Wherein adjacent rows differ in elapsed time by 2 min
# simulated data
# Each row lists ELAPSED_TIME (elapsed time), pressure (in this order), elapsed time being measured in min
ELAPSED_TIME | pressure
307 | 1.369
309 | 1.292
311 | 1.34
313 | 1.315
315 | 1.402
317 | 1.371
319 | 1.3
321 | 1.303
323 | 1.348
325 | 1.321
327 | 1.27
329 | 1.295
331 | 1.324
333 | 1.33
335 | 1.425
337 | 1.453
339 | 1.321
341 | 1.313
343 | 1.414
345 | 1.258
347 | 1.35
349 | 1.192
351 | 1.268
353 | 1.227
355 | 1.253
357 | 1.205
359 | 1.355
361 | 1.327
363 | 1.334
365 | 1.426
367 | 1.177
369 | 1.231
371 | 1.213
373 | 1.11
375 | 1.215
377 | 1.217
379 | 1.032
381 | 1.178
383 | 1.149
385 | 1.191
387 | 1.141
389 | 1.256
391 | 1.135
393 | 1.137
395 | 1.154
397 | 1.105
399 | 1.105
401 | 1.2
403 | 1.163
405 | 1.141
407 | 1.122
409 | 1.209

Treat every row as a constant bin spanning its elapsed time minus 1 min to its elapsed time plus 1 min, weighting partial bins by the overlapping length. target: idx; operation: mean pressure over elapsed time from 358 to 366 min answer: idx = 1.36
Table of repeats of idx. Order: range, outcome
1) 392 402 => 1.14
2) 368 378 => 1.2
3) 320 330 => 1.31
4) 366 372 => 1.21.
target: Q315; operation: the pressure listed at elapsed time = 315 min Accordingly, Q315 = 1.402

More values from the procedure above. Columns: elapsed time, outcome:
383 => 1.149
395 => 1.154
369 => 1.231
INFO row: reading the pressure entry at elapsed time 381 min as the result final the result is 1.178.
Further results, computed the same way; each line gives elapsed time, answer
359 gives 1.355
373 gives 1.11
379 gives 1.032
